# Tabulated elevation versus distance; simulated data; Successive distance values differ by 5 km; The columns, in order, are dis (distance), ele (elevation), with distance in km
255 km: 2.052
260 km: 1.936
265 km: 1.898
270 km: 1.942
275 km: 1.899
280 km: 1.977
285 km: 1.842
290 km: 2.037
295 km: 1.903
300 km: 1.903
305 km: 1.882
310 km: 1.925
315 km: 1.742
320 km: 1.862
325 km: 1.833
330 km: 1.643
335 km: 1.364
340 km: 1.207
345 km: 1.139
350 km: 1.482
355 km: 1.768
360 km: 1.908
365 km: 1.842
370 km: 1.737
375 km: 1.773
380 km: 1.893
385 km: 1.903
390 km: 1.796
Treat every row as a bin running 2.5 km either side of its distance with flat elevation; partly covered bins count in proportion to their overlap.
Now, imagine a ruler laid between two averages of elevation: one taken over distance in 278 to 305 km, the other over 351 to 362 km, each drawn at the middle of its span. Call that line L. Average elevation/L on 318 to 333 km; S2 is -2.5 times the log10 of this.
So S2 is 0.05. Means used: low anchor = 1.93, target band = 1.76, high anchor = 1.79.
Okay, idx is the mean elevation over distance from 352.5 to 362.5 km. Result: 1.84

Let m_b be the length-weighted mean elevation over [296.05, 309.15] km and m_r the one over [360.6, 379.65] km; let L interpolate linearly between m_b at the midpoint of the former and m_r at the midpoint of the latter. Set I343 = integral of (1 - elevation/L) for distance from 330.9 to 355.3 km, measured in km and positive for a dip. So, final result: 6.2 km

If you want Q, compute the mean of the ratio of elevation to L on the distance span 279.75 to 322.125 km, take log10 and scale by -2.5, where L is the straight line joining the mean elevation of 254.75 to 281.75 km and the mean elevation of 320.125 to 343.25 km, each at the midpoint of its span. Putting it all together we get -0.10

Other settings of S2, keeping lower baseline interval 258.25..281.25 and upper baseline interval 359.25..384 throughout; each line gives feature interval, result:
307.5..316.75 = 0.03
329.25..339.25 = 0.29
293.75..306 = 0.00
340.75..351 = 0.41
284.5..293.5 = -0.03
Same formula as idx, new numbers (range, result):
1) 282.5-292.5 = 1.94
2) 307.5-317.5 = 1.83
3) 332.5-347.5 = 1.24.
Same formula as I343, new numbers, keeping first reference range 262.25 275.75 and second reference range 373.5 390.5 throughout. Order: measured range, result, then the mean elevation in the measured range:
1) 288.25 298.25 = -0.31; 1.96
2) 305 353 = 7.31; 1.6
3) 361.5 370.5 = 0.22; 1.81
